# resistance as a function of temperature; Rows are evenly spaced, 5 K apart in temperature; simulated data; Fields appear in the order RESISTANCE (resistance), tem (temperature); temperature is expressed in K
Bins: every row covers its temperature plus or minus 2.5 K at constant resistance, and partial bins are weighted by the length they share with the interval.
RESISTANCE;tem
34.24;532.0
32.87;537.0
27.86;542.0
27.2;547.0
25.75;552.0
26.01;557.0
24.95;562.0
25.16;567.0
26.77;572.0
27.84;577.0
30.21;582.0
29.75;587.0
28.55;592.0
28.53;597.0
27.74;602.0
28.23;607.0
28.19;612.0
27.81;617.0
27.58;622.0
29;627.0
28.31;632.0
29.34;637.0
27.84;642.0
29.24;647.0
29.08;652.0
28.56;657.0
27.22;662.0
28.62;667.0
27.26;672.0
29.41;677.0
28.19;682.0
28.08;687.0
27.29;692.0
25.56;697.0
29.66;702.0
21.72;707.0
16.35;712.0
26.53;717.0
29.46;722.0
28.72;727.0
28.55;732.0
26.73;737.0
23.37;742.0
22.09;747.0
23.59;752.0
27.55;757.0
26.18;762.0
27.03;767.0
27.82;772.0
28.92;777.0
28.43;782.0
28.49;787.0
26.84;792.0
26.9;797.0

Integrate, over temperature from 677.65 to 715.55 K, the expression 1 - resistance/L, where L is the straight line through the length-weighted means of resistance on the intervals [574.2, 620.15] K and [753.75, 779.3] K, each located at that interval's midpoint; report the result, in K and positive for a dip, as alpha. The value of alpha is 3.2 K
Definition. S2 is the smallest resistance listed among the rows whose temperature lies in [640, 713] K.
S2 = 16.35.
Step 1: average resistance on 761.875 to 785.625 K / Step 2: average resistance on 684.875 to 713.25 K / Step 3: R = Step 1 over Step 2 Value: 1.11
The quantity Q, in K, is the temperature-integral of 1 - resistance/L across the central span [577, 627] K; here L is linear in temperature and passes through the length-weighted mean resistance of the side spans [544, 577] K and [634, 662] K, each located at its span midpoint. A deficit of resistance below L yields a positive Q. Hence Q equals -2.15 K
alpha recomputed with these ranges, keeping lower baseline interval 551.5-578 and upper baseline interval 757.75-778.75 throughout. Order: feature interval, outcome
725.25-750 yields 1.3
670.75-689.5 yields -1.0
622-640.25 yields -1.5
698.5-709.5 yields 0.5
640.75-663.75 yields -1.6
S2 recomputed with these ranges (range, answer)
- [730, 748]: 22.09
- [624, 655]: 27.84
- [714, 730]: 26.53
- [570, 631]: 26.77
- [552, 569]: 24.95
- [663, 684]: 27.26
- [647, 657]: 28.56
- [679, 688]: 28.08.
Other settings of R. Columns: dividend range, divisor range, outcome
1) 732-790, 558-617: 0.95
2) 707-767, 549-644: 0.91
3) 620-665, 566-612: 1.01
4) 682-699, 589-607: 0.96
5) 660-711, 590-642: 0.95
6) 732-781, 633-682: 0.92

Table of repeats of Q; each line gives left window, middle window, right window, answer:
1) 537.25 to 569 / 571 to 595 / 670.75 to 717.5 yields -2.03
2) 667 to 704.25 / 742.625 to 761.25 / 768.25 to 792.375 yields 2.40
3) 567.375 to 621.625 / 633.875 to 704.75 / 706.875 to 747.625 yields -4.65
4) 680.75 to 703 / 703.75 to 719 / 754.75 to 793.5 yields 3.23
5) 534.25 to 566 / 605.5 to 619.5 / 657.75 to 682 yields -0.14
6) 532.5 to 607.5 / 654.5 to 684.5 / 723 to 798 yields -0.92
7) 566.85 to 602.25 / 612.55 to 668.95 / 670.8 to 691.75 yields -0.35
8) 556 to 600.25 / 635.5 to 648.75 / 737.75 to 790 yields -0.77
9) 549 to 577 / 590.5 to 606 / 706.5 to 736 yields -1.44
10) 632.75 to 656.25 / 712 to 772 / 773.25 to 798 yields 4.76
